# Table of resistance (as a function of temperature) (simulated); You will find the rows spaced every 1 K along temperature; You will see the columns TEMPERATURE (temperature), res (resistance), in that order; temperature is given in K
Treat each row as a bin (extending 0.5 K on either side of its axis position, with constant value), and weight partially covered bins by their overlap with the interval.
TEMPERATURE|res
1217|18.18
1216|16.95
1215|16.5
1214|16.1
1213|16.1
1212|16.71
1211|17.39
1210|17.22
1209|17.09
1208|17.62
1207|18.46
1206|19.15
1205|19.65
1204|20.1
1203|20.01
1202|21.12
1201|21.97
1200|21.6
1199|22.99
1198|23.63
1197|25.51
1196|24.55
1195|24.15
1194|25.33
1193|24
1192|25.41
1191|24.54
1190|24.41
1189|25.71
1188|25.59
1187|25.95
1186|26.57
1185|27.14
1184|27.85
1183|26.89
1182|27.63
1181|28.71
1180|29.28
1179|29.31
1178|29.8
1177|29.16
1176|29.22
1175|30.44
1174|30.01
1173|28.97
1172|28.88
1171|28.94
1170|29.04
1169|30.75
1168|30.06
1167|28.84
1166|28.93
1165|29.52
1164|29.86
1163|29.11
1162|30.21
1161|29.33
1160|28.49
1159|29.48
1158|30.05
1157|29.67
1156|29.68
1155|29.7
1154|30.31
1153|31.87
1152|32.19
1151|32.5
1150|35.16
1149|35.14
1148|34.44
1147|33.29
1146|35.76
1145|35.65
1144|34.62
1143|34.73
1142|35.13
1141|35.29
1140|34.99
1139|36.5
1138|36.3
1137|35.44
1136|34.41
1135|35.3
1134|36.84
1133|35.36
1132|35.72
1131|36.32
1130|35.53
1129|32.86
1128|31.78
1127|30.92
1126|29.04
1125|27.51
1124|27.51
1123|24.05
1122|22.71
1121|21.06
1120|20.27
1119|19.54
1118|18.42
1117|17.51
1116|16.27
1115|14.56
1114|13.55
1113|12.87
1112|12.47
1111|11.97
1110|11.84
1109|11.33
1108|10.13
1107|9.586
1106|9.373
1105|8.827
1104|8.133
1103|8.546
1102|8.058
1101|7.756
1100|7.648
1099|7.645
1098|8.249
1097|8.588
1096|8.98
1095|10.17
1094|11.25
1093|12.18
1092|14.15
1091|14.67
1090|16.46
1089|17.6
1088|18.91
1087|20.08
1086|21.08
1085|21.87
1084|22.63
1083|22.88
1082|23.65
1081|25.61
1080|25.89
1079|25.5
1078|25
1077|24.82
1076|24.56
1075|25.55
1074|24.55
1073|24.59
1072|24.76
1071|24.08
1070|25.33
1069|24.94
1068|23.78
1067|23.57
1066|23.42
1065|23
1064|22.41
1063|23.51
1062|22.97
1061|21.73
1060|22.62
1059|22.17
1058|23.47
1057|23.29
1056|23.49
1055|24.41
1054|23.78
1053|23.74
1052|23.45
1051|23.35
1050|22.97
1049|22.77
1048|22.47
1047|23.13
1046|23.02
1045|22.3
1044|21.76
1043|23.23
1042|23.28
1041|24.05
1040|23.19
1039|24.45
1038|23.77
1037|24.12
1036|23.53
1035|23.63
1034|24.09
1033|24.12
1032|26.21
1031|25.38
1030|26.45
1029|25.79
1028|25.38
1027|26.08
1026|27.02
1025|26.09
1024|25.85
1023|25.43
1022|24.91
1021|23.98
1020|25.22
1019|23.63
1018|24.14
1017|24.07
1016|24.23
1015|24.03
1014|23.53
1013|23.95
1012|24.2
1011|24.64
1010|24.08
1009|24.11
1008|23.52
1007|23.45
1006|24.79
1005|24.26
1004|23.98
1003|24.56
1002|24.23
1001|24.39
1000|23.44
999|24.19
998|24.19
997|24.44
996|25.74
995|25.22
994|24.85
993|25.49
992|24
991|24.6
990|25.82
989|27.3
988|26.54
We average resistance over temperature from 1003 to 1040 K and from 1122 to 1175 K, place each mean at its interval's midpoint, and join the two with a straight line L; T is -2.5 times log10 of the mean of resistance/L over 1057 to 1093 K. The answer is 0.22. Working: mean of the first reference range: 24.6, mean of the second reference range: 31.9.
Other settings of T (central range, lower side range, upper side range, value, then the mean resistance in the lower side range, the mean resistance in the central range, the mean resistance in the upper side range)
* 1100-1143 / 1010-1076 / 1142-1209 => 0.158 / 24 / 22.9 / 27.8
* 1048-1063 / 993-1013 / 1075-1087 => 0.040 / 24.4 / 23.1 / 23.9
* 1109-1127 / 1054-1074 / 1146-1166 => 0.425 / 23.6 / 19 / 31.1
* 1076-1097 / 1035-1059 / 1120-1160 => 0.376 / 23.3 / 19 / 32.2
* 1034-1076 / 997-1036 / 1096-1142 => -0.008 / 24.6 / 23.5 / 21.3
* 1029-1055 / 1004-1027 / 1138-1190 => 0.081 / 24.5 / 23.7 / 30.5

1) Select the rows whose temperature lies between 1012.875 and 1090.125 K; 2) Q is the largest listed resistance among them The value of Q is 27.02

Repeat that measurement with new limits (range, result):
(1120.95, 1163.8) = 36.84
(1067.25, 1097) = 25.89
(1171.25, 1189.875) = 30.44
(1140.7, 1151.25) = 35.76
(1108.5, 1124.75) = 27.51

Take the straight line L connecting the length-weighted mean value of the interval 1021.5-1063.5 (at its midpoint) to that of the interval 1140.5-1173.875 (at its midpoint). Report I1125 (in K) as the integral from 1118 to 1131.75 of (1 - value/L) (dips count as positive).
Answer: 0.9 K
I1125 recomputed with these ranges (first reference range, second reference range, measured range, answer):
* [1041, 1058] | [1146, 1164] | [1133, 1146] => -2.3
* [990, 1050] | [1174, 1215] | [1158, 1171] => -3.2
